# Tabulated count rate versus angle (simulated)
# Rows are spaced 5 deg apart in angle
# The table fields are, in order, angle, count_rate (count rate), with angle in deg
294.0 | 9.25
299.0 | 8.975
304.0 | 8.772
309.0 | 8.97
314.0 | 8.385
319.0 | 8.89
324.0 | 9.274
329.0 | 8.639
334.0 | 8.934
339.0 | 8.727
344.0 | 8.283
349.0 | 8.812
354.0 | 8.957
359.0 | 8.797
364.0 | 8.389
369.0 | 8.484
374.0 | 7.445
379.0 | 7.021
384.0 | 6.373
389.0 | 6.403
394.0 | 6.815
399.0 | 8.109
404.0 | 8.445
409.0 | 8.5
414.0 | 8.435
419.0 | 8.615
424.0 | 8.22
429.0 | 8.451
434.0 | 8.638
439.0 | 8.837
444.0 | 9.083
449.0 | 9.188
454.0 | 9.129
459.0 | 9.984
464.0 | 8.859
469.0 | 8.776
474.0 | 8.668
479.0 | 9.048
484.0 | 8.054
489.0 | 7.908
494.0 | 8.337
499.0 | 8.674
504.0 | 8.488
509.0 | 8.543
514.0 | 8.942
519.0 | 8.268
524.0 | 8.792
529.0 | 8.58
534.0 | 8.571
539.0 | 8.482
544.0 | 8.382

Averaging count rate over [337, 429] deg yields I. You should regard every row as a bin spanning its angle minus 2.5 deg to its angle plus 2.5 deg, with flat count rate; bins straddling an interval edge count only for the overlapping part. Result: 8.05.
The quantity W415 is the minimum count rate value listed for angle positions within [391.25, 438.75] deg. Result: 6.815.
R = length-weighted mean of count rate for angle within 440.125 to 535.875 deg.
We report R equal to 8.73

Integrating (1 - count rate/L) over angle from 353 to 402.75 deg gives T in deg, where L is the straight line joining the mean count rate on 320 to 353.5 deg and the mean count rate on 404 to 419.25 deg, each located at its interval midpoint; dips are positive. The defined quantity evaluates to 5.6 deg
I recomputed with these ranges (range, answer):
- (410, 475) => 8.83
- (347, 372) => 8.66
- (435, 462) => 9.2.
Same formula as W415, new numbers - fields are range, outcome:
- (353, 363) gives 8.797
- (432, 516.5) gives 7.908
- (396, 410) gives 8.109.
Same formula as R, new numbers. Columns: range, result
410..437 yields 8.48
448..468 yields 9.26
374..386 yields 6.87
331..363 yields 8.73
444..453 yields 9.15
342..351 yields 8.55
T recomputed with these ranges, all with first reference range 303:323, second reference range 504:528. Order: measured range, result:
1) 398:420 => 0.71 deg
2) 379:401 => 4.58 deg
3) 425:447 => -0.10 deg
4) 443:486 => -1.60 deg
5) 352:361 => -0.13 deg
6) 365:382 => 2.07 deg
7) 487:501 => 0.53 deg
